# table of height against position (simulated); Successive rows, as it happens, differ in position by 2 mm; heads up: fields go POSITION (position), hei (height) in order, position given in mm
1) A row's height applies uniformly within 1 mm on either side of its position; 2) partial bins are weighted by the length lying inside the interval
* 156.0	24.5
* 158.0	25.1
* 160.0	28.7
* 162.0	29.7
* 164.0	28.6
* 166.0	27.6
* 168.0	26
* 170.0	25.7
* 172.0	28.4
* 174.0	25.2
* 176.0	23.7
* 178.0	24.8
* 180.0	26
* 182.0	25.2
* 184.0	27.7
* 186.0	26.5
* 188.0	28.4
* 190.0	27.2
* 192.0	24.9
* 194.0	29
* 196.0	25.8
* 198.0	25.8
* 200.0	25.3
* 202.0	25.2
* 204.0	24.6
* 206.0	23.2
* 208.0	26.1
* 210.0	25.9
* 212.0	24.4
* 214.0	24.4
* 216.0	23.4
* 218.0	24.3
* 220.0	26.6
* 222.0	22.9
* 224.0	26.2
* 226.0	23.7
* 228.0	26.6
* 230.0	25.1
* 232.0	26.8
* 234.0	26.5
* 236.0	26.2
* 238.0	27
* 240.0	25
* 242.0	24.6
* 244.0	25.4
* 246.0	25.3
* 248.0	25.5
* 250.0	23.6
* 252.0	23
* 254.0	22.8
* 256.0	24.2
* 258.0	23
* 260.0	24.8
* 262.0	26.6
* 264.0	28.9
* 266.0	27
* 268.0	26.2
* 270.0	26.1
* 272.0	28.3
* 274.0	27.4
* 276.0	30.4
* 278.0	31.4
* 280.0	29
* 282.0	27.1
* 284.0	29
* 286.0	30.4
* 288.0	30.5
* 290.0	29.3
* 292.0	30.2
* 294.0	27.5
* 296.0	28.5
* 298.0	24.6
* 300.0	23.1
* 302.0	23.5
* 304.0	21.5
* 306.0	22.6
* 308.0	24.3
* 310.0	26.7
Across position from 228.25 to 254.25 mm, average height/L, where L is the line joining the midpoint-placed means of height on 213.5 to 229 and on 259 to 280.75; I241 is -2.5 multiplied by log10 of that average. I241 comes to 0.03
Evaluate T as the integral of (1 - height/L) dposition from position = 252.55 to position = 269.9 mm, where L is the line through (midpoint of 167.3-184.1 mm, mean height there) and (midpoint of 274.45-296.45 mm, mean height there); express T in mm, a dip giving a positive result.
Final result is 1.9 mm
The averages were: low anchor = 25.8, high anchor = 29.4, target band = 25.4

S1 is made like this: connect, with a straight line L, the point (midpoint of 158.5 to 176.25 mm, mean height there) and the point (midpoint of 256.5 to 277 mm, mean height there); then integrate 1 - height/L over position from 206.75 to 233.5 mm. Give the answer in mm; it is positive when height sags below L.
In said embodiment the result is 1.8 mm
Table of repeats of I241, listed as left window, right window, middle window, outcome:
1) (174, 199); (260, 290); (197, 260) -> 0.10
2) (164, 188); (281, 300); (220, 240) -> 0.06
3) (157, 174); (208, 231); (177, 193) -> 0.01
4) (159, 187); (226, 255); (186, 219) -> 0.02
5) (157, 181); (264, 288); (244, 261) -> 0.17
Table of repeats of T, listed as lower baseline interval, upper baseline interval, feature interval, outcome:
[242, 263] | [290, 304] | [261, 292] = -3.9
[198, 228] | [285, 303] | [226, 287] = -0.3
